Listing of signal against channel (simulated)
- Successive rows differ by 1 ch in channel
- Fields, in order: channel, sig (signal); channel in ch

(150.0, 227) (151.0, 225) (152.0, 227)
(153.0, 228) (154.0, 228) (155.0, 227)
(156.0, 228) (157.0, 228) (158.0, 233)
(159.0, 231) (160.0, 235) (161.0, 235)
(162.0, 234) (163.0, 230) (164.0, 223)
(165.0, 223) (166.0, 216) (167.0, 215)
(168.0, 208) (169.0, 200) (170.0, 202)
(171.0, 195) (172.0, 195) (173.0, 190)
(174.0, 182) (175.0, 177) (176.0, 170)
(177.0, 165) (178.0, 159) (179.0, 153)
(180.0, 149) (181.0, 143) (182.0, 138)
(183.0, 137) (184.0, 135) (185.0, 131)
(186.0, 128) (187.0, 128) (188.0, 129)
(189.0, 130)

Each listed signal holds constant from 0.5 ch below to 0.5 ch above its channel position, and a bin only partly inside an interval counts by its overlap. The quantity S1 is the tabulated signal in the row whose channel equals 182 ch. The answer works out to 138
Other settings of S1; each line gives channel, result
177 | 165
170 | 202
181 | 143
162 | 234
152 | 227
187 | 128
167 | 215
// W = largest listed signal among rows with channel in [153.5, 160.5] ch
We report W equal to 235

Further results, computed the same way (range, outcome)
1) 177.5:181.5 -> 159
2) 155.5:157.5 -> 228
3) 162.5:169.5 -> 230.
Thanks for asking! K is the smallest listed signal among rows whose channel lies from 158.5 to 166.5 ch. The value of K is 216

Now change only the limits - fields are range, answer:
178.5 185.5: 131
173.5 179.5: 153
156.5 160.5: 228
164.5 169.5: 200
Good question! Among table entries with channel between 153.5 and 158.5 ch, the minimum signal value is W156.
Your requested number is 227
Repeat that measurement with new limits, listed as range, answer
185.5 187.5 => 128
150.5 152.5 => 225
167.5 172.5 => 195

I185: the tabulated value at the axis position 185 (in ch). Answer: 131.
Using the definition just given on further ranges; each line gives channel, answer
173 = 190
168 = 208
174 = 182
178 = 159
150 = 227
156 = 228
